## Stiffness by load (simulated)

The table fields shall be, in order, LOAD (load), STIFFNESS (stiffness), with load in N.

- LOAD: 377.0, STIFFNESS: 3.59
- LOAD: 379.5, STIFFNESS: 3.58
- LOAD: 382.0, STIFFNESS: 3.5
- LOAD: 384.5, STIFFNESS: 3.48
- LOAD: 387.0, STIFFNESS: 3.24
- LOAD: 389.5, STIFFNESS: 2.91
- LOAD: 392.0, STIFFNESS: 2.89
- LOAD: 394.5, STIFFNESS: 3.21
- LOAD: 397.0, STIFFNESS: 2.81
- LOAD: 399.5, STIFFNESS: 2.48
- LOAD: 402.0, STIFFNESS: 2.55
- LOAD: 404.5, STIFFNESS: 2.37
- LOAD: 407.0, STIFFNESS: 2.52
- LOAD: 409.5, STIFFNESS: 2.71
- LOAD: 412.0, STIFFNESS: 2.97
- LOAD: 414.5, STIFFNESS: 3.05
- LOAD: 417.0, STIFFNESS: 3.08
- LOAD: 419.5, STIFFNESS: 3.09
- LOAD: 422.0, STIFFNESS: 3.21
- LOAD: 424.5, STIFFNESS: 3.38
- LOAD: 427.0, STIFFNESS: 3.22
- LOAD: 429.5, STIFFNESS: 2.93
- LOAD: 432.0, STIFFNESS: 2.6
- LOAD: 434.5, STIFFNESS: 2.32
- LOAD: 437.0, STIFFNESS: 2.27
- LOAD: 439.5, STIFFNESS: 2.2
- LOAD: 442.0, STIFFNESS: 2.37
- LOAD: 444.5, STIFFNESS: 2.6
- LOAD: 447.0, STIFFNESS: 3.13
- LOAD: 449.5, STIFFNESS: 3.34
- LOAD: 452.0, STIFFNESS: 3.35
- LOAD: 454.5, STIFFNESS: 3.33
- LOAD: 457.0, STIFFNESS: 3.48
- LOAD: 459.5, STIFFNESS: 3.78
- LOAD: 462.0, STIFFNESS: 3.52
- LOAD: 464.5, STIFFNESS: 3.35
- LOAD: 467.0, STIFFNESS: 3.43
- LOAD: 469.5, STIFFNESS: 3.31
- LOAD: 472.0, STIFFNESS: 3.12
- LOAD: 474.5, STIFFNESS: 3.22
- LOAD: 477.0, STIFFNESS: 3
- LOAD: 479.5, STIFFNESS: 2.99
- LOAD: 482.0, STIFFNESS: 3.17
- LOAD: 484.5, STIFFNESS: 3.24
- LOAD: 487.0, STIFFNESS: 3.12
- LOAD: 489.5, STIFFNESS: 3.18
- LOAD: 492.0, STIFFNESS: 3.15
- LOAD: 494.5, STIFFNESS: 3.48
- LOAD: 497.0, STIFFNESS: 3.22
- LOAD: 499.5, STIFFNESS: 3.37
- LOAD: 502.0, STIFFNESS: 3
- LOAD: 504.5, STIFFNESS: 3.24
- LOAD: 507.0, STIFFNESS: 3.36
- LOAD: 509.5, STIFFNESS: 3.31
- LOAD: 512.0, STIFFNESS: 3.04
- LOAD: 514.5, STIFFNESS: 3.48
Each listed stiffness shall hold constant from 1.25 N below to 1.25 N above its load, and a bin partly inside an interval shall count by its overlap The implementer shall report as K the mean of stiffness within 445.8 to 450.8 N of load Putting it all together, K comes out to 3.24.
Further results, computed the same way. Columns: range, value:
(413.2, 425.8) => 3.16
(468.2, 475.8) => 3.22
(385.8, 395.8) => 3.06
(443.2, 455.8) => 3.15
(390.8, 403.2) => 2.79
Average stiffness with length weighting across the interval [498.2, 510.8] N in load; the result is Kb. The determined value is 3.26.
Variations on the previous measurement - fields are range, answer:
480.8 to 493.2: 3.17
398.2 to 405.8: 2.47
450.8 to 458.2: 3.39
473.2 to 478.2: 3.11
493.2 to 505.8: 3.26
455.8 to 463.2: 3.59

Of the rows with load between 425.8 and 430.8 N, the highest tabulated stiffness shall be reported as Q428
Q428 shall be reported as 3.22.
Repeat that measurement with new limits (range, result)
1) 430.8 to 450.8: 3.34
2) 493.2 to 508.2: 3.48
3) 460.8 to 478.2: 3.52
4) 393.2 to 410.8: 3.21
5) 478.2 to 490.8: 3.24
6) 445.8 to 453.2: 3.35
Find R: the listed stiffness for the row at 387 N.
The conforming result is 3.24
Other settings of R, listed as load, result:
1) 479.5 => 2.99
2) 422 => 3.21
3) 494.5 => 3.48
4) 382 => 3.5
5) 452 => 3.35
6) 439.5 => 2.2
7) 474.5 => 3.22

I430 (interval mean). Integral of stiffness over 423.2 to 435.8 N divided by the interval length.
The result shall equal 2.89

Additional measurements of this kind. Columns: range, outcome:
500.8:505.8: 3.12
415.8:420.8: 3.09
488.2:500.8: 3.28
